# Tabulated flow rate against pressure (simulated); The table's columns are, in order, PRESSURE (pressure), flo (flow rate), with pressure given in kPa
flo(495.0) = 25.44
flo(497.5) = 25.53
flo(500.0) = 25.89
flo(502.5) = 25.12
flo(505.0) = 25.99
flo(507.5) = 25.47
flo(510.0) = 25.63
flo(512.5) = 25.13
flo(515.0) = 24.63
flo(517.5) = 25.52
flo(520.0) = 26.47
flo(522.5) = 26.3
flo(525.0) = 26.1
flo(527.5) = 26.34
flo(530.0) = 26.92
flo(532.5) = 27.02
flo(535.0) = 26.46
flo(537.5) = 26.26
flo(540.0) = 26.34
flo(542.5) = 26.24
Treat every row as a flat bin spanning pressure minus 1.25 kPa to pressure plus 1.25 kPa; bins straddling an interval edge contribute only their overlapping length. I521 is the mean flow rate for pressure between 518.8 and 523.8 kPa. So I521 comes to 26.4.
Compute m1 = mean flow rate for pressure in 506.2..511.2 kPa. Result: 25.6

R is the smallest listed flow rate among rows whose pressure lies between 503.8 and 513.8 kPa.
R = 25.13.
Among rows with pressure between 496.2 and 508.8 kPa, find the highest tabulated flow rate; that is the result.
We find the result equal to 25.99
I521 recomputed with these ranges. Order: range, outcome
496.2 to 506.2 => 25.6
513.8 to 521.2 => 25.5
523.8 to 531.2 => 26.5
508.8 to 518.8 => 25.2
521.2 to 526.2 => 26.2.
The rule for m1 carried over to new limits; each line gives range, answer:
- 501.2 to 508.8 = 25.5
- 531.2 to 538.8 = 26.6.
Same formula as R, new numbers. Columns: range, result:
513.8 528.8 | 24.63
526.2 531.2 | 26.34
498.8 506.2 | 25.12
